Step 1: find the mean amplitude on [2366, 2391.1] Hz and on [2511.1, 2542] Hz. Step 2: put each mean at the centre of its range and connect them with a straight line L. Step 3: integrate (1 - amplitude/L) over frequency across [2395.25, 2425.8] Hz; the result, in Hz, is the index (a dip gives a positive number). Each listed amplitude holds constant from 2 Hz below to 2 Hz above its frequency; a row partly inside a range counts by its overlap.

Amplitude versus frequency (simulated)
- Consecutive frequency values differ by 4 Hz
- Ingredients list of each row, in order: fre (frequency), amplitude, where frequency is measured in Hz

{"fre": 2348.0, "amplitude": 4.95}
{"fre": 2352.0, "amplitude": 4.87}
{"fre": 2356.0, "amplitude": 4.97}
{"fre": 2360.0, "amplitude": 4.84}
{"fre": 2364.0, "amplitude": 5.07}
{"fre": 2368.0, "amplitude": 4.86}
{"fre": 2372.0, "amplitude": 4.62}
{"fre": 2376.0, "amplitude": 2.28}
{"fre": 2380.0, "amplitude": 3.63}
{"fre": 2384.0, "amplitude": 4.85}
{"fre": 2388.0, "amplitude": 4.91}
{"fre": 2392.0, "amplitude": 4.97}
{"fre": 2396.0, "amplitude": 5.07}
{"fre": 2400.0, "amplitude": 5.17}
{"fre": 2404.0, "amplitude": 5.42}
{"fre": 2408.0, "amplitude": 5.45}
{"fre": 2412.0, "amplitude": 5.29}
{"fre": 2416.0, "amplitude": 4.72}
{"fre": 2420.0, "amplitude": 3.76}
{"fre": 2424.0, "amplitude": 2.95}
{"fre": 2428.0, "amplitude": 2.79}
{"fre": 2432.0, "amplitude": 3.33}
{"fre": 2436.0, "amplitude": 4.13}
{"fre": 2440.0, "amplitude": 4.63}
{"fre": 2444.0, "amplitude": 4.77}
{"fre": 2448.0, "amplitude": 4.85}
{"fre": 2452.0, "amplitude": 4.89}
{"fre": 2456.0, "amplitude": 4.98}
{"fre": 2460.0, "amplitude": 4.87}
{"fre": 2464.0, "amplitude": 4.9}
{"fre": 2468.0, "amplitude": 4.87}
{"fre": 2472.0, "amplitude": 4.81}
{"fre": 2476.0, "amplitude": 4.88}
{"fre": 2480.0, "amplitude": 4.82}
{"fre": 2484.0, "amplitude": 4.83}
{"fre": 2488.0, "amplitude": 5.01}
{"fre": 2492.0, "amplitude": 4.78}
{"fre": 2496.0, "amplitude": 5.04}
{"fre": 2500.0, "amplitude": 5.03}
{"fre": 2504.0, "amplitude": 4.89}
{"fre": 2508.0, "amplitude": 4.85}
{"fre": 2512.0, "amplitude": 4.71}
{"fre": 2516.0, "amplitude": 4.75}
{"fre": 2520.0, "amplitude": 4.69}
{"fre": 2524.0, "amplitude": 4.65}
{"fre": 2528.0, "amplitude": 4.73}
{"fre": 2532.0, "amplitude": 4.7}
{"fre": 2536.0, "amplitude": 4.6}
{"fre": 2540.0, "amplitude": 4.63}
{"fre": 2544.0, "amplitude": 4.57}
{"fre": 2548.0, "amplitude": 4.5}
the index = -2.9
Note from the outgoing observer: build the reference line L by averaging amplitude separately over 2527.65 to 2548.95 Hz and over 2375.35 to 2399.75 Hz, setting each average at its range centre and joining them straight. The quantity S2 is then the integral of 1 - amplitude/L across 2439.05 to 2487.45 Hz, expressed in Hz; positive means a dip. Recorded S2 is -3.32 Hz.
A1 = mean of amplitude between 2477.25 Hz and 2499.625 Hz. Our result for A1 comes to 4.91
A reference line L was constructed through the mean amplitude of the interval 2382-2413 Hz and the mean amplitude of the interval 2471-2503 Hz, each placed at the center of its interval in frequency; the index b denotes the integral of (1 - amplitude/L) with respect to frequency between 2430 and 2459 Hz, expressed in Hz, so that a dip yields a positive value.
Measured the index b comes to 2.8 Hz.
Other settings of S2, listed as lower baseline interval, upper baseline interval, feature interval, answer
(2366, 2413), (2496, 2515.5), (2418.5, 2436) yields 5.4 Hz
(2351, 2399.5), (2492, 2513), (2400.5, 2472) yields 3.2 Hz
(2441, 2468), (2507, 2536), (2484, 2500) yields -0.5 Hz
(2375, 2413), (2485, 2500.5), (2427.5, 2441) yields 3.0 Hz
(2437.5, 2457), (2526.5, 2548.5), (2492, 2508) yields -0.8 Hz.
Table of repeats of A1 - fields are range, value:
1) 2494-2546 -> 4.76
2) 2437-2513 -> 4.86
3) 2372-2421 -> 4.64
